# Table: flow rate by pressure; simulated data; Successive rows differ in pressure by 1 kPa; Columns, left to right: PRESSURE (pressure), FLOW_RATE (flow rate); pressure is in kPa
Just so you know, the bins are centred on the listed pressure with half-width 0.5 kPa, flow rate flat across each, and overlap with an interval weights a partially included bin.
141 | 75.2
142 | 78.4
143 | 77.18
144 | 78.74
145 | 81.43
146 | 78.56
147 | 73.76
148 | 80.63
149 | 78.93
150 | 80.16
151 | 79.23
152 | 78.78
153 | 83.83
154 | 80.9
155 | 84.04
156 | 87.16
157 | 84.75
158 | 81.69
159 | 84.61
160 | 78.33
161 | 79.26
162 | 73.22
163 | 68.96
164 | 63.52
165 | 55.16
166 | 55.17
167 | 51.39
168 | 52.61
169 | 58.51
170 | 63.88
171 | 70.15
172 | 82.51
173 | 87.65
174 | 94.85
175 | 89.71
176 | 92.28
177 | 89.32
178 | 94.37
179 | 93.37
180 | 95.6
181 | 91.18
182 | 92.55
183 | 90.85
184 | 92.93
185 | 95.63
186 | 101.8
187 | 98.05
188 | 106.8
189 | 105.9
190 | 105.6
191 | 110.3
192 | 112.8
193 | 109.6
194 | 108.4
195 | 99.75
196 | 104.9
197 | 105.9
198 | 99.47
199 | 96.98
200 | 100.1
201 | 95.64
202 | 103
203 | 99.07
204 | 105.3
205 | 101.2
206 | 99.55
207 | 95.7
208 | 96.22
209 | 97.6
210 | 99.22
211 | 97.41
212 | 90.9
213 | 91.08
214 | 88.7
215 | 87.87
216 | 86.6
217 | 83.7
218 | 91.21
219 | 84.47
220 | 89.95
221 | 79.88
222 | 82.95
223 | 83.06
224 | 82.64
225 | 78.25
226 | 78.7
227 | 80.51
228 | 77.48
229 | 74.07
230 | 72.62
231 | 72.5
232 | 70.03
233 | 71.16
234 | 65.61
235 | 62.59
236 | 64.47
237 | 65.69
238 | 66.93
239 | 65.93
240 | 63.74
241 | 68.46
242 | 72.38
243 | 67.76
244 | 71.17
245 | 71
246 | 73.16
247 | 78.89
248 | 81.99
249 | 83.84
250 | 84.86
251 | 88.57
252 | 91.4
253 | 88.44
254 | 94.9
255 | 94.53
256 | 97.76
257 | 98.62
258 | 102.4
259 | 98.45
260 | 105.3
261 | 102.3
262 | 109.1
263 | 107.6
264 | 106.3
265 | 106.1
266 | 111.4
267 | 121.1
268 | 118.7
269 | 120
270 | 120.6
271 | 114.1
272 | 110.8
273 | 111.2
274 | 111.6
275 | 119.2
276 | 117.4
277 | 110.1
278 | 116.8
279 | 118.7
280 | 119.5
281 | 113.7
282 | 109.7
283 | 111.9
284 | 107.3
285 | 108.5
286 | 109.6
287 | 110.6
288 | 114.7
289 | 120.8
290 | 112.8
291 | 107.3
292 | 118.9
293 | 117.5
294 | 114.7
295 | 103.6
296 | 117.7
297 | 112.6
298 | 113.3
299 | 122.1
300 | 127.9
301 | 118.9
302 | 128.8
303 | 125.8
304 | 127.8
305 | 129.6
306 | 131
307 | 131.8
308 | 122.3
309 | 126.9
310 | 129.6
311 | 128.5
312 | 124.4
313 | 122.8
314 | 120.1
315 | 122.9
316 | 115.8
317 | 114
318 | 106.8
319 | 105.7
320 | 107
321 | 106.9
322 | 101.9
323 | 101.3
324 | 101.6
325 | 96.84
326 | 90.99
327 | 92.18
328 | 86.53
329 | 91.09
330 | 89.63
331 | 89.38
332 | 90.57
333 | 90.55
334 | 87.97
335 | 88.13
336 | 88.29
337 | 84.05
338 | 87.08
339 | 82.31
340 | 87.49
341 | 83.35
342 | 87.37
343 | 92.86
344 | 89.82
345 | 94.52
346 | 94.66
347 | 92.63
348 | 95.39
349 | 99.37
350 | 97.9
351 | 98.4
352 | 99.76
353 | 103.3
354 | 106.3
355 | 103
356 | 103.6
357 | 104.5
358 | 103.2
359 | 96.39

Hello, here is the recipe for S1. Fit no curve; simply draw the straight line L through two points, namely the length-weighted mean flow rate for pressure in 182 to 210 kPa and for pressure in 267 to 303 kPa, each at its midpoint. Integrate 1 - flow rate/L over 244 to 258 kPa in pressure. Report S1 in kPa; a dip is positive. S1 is 2.96 kPa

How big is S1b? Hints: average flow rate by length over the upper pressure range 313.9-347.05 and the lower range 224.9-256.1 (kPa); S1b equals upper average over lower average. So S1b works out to 1.26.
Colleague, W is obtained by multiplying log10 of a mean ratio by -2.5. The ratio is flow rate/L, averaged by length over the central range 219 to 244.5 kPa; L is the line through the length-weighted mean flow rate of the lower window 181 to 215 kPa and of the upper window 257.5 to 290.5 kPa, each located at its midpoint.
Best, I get 0.390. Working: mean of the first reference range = 99.7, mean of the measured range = 73.4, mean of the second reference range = 112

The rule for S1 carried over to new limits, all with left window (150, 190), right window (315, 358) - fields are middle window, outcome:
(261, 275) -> -3.4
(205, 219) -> -1.1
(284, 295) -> -2.4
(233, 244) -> 2.7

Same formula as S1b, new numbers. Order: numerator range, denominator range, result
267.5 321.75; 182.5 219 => 1.19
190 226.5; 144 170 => 1.28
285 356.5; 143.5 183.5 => 1.34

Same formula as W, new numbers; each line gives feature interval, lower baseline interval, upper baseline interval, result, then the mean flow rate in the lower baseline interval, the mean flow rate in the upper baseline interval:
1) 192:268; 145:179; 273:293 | 0.09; 77.2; 114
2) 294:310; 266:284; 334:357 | -0.15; 115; 93.7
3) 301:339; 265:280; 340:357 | -0.04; 116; 96.4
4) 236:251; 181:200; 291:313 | 0.46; 102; 122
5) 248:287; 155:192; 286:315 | 0.05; 84.3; 121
